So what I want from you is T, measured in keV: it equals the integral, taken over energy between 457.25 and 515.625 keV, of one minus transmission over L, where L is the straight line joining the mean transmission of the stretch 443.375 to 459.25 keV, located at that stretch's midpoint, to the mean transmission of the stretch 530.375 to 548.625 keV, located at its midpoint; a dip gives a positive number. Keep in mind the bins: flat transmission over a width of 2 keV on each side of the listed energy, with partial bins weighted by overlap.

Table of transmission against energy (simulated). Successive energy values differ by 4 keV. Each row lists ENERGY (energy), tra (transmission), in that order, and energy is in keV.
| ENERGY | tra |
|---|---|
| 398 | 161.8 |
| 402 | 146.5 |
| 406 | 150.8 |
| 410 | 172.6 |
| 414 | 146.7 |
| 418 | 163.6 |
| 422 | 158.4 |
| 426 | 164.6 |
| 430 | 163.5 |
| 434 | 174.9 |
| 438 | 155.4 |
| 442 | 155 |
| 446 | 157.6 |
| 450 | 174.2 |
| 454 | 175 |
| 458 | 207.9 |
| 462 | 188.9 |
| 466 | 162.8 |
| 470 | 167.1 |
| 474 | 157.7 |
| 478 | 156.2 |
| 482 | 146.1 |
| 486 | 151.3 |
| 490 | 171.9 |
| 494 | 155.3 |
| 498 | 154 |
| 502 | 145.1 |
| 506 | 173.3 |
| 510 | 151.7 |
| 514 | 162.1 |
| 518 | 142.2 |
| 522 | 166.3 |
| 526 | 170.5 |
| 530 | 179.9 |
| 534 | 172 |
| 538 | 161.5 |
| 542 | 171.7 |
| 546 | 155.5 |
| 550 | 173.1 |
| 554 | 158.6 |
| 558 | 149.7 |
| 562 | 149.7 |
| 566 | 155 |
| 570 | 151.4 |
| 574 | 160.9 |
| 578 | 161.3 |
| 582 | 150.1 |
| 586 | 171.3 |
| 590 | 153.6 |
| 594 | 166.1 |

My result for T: 3.4 keV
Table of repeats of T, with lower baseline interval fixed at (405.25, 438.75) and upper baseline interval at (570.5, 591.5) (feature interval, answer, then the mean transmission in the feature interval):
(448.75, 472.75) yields -2.6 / 179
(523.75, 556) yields -1.6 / 168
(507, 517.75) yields 0.3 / 156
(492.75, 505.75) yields 0.5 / 154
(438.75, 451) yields 0.1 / 161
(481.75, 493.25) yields 0.2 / 158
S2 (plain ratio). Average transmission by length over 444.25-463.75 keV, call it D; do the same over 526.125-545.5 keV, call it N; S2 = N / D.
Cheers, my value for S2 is 0.9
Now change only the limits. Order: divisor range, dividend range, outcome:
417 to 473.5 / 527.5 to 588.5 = 0.96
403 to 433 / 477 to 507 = 0.98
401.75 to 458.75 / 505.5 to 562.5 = 0.99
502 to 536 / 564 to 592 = 0.96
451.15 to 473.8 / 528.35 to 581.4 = 0.90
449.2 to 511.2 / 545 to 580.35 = 0.95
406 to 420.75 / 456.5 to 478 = 1.09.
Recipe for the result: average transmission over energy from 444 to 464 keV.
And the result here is 181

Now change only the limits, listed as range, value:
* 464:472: 165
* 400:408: 149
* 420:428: 162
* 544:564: 157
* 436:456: 163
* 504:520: 157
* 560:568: 152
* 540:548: 164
